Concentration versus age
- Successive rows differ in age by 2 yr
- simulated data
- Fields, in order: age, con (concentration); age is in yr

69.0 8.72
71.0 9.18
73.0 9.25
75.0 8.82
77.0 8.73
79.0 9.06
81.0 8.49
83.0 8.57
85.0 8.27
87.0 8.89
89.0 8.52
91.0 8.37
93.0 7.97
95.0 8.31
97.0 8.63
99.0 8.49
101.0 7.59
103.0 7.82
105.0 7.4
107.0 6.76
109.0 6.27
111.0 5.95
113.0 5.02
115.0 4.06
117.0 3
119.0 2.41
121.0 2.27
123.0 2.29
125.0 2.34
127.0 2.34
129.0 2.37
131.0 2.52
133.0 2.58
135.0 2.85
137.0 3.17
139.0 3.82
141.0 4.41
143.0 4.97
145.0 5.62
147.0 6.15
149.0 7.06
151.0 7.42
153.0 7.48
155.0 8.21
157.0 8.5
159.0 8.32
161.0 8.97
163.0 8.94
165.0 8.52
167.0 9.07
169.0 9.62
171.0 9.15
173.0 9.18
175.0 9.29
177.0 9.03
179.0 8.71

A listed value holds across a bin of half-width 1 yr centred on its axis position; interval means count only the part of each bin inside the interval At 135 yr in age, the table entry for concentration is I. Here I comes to 2.85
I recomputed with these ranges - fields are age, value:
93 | 7.97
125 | 2.34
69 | 8.72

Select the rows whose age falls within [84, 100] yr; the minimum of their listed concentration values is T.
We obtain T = 7.97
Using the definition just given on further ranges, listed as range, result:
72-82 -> 8.49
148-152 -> 7.06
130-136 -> 2.52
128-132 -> 2.37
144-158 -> 5.62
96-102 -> 7.59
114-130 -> 2.27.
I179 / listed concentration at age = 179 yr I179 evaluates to 8.71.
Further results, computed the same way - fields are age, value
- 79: 9.06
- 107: 6.76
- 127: 2.34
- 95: 8.31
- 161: 8.97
